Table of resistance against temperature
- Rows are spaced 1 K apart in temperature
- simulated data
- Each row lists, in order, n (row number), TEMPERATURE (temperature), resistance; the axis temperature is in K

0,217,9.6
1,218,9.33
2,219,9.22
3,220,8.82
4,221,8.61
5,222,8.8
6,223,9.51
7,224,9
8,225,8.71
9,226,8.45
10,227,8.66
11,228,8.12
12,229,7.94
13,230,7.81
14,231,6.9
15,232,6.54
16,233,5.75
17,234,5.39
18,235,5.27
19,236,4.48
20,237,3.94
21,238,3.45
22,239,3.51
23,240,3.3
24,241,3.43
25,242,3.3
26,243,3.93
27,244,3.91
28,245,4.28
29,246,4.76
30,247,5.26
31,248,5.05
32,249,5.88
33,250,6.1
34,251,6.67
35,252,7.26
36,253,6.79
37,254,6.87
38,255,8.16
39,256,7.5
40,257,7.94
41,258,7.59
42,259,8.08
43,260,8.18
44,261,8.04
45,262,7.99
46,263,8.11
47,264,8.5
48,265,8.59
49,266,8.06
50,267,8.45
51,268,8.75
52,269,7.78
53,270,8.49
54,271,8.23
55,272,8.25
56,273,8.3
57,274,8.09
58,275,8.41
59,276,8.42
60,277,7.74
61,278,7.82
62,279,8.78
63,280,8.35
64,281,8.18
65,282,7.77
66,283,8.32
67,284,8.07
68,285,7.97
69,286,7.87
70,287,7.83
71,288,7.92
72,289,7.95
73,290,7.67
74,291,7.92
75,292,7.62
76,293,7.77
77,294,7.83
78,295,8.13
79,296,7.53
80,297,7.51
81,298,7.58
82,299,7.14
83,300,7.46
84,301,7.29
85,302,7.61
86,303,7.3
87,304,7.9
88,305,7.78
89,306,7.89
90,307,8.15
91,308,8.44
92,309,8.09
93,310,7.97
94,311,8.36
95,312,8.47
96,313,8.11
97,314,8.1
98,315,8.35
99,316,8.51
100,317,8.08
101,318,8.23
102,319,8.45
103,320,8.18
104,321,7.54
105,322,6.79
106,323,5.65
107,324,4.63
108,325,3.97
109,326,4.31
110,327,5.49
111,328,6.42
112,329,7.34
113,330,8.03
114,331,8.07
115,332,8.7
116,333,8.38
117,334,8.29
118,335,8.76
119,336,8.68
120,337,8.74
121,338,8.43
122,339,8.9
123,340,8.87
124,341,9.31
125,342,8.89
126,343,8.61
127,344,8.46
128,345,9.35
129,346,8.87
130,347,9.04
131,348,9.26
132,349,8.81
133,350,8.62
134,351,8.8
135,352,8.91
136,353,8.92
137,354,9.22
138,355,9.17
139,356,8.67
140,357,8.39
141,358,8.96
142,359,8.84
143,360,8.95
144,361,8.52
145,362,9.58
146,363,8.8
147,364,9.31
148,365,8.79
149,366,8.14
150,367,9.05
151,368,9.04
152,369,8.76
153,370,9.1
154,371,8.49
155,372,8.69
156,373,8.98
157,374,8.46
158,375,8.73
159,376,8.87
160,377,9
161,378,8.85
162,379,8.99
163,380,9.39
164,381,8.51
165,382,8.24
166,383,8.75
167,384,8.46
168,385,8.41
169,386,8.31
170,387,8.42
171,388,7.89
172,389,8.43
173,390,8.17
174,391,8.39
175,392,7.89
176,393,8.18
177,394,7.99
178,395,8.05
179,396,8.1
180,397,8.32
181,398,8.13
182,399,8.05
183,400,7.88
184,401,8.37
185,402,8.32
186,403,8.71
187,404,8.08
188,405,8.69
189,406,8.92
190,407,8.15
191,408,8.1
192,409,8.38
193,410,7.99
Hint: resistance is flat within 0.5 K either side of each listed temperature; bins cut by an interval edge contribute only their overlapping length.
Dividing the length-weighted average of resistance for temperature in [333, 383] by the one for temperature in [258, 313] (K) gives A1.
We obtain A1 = 1.1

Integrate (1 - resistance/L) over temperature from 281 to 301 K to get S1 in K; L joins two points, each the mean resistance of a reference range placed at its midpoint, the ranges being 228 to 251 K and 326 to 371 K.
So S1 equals -3.1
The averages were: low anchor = 5.11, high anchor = 8.59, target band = 7.78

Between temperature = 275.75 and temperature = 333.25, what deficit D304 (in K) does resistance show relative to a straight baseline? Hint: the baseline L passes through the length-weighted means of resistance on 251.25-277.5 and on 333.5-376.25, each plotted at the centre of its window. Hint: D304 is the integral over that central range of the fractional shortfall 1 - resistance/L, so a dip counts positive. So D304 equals 4.97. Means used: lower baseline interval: 8.01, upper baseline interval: 8.84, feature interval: 7.64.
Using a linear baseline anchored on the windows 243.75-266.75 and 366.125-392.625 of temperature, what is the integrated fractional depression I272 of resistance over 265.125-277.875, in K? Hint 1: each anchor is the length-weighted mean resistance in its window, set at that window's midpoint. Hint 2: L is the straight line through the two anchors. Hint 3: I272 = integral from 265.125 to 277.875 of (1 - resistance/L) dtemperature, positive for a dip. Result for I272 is -1.9 K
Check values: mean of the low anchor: 6.99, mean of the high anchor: 8.62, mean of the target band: 8.24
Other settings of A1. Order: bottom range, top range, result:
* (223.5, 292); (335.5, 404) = 1.22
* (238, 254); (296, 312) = 1.58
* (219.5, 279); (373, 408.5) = 1.20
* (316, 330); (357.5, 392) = 1.31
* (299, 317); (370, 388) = 1.09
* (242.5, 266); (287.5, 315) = 1.16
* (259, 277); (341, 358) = 1.08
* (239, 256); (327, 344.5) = 1.56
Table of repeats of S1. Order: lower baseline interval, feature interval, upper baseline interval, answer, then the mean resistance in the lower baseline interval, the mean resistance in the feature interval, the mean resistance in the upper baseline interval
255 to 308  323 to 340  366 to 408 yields 1.9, 7.98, 7.32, 8.48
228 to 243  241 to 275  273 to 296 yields -2.6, 5.14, 7.03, 8.02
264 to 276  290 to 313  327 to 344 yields 1.4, 8.32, 7.81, 8.32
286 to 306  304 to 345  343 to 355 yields 2.5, 7.68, 7.83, 8.93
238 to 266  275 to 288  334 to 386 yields -2.2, 6.24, 8.1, 8.82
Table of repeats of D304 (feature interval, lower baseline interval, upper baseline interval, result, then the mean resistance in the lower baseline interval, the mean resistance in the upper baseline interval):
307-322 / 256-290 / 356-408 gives 0.2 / 8.13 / 8.56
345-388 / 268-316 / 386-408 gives -3.4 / 7.98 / 8.24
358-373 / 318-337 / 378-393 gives -1.6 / 7.17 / 8.45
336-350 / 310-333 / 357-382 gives -1.5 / 7.3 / 8.84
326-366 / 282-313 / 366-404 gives -1.7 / 7.85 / 8.49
